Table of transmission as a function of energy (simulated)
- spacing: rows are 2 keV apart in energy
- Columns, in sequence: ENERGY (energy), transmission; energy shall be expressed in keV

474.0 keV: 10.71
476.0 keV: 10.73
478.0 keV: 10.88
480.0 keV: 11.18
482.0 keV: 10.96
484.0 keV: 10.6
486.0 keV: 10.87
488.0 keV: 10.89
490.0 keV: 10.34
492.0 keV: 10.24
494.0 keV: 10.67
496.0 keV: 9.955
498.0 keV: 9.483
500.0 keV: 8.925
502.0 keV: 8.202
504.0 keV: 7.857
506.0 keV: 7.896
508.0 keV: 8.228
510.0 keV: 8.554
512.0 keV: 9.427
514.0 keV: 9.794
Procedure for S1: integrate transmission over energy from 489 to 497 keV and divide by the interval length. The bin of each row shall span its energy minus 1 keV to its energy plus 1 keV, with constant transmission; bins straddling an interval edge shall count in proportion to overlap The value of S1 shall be 10.3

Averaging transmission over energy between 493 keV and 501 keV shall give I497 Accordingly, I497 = 9.76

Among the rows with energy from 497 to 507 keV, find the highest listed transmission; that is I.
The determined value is 9.483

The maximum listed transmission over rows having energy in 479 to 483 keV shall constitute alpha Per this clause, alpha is 11.18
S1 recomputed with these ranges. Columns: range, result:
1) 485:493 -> 10.6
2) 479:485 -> 10.9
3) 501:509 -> 8.05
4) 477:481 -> 11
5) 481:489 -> 10.8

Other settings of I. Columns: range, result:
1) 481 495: 10.96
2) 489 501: 10.67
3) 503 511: 8.554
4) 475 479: 10.88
